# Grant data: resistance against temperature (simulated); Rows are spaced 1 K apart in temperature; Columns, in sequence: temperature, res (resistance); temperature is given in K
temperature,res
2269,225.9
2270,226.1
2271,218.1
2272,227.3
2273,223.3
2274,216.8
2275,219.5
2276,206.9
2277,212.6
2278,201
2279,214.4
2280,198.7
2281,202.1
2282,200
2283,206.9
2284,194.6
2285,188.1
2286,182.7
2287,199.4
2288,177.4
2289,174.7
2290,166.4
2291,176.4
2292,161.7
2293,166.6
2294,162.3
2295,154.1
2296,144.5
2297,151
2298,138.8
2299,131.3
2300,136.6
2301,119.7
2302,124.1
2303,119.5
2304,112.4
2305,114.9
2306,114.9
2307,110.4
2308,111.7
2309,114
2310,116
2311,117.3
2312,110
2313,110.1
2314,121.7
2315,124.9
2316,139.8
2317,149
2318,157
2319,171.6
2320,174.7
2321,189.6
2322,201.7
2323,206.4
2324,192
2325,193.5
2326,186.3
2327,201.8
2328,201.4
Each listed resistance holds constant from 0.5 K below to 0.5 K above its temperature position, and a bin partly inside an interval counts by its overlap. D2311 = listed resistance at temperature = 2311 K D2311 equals 117.3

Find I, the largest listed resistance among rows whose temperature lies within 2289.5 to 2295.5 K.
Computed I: 176.4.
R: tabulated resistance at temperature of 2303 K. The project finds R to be 119.5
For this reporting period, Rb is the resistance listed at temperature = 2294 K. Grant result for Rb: 162.3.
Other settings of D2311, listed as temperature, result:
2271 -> 218.1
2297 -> 151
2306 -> 114.9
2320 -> 174.7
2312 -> 110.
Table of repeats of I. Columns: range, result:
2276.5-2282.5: 214.4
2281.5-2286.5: 206.9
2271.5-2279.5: 227.3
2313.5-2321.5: 189.6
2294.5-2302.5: 154.1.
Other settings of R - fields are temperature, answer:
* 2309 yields 114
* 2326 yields 186.3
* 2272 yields 227.3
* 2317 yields 149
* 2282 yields 200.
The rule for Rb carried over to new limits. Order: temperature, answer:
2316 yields 139.8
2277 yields 212.6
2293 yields 166.6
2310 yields 116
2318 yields 157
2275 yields 219.5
